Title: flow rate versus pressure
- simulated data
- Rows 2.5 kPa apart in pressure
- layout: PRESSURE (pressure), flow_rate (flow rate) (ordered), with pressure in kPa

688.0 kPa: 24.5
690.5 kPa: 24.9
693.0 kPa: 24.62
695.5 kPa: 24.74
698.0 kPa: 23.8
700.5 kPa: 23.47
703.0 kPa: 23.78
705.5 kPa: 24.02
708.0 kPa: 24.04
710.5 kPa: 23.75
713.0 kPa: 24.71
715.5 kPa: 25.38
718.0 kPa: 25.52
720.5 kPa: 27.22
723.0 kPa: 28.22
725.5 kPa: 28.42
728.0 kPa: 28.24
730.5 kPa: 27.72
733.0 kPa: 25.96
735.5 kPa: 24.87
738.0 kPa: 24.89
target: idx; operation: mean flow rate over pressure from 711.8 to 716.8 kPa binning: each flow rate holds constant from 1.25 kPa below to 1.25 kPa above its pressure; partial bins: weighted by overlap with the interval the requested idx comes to 25.1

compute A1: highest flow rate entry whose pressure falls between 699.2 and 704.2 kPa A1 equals 23.78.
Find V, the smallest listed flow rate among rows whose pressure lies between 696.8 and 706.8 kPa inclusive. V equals 23.47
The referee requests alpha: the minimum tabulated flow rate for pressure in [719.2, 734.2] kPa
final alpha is 25.96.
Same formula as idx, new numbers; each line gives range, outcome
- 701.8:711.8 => 23.9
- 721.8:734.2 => 27.7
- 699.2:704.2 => 23.6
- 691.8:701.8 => 24.2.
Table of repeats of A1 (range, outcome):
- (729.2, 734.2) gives 27.72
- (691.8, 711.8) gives 24.74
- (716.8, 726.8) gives 28.42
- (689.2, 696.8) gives 24.9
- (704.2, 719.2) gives 25.52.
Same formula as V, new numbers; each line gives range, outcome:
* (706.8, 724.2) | 23.75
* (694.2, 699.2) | 23.8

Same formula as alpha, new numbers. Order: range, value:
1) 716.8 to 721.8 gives 25.52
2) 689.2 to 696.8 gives 24.62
